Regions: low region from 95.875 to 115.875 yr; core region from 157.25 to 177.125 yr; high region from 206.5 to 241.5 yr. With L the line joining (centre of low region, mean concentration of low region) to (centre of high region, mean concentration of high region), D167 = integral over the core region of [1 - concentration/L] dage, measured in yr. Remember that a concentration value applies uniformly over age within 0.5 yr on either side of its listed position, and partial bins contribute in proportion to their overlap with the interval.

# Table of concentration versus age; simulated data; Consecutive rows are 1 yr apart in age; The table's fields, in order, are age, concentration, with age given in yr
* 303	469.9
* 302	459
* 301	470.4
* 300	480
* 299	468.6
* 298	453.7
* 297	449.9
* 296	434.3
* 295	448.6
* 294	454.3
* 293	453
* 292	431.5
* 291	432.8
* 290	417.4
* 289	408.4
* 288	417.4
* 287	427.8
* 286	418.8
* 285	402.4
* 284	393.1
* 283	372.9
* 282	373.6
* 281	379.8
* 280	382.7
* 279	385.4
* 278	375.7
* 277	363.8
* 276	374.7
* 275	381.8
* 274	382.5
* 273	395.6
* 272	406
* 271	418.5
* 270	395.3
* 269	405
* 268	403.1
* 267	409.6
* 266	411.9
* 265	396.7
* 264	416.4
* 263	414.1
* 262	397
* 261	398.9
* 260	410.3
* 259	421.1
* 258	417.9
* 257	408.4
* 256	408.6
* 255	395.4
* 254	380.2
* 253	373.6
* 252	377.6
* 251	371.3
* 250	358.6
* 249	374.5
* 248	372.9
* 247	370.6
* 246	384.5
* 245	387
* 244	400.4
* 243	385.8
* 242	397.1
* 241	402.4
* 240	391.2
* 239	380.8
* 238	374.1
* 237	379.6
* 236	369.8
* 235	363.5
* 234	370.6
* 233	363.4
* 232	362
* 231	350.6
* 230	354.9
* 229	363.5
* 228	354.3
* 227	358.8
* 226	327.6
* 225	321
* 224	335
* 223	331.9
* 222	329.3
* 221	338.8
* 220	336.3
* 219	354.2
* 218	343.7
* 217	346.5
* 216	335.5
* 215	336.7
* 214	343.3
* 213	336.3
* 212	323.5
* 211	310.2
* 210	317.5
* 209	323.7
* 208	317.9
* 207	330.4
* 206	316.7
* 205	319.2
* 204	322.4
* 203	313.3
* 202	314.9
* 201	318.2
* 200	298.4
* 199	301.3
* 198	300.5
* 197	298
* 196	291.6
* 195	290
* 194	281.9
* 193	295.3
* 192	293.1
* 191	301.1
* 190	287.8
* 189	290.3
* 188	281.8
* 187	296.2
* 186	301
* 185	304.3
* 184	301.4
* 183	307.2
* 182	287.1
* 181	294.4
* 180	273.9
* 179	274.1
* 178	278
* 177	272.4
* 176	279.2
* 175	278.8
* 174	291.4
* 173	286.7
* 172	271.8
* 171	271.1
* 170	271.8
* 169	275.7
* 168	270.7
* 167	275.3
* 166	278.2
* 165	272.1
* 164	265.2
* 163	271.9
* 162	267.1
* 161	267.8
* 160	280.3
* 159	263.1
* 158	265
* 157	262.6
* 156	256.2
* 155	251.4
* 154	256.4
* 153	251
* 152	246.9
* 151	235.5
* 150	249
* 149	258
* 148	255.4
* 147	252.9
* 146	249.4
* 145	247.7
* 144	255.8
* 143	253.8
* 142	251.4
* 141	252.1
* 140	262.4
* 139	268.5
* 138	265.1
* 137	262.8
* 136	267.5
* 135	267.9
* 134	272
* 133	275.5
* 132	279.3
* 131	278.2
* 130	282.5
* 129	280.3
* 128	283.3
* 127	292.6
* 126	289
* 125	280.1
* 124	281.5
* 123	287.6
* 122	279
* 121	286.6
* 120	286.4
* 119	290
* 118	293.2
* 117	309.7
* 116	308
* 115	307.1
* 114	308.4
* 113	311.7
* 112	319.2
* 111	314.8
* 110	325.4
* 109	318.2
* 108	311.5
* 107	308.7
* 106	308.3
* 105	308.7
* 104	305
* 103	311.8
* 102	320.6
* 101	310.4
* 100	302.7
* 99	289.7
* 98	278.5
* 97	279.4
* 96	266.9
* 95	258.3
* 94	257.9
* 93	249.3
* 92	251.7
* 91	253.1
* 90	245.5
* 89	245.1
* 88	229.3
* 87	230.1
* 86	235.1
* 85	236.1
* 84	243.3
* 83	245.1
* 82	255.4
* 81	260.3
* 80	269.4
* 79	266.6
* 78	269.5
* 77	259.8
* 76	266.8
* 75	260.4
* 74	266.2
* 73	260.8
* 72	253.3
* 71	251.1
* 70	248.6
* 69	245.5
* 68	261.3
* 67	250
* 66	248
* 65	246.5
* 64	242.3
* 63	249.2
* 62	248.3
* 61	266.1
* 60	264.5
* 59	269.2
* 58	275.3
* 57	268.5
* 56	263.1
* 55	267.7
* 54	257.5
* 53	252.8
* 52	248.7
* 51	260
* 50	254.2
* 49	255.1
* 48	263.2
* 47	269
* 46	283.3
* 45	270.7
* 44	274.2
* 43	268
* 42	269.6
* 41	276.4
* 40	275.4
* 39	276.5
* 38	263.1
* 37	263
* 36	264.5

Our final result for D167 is 3.29 yr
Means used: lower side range 306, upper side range 348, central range 274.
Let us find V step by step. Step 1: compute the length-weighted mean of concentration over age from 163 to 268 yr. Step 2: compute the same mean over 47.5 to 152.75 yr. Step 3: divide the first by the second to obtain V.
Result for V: 1.2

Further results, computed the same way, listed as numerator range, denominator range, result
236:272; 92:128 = 1.33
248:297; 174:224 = 1.30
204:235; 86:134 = 1.18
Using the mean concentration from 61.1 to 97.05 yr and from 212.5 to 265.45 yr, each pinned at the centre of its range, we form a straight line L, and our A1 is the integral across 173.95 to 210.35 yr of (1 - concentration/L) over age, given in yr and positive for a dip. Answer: 4.1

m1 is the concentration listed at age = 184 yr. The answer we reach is 301.4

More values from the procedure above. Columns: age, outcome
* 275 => 381.8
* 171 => 271.1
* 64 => 242.3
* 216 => 335.5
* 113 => 311.7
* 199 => 301.3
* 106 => 308.3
